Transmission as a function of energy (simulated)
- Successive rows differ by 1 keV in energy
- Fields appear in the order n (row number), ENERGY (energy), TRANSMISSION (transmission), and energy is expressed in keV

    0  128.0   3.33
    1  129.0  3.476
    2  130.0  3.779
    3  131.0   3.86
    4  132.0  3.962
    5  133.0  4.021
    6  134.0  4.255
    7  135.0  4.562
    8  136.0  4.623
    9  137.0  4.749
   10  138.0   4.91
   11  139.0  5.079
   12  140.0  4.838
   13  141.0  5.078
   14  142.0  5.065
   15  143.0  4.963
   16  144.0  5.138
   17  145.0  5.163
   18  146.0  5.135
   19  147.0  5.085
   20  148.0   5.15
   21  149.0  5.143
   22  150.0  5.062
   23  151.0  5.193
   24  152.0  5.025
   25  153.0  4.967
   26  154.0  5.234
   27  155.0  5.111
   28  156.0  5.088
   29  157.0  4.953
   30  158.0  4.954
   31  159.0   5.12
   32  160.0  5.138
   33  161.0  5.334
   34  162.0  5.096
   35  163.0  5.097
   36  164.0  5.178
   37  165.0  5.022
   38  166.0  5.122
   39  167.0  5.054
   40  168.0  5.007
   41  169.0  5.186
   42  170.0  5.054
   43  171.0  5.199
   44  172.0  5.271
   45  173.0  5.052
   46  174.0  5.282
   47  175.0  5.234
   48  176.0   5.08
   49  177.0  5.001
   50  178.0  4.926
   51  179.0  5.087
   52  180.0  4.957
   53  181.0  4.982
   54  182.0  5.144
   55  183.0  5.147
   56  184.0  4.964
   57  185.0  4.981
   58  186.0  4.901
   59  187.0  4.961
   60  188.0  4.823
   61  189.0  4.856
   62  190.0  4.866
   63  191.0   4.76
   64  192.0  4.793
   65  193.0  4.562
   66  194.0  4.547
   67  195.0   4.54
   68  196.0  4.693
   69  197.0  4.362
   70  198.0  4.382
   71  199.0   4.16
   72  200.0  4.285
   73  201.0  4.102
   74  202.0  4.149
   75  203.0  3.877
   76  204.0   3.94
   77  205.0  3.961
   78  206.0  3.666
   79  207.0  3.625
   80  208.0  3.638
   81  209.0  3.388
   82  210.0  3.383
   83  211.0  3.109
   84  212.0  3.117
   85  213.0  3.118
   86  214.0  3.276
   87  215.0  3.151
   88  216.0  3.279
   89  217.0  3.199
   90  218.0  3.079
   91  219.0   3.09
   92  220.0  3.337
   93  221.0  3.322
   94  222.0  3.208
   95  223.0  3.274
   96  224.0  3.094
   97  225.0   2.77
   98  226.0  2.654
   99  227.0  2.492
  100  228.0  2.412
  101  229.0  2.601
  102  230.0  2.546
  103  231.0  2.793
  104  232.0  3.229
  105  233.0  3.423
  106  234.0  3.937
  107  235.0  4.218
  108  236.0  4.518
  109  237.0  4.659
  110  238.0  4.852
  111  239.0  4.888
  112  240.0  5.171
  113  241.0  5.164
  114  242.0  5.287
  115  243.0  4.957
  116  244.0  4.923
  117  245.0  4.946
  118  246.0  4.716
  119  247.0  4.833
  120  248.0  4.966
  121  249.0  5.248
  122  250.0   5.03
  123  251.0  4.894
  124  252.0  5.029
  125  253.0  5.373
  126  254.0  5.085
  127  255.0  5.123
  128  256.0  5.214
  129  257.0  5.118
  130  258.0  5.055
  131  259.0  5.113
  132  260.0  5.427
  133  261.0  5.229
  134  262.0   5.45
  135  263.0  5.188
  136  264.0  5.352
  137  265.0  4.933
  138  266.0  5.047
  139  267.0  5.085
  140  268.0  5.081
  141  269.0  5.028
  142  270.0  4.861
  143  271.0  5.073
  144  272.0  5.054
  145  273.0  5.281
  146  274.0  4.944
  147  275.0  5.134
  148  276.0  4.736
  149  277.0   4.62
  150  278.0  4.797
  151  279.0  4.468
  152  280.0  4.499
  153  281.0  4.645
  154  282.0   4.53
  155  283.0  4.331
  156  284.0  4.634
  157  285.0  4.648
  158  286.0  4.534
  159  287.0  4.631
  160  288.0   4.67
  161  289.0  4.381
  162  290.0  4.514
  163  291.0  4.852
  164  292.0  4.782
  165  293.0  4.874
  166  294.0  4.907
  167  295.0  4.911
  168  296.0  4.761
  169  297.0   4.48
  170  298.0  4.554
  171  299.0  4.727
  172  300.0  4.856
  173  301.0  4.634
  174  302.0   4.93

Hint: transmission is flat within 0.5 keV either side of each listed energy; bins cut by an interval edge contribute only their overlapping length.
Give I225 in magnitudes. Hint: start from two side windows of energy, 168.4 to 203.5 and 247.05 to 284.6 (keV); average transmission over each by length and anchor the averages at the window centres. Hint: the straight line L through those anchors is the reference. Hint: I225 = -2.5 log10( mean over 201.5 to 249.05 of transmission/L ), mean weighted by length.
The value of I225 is 0.29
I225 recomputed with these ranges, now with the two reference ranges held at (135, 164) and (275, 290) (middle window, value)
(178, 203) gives 0.05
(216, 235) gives 0.49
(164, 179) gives -0.03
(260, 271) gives -0.11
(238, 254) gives -0.07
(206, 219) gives 0.42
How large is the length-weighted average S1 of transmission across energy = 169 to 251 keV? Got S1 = 4.21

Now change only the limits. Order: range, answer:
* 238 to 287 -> 4.97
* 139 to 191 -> 5.07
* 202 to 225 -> 3.37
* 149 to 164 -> 5.1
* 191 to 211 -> 4.1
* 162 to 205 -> 4.82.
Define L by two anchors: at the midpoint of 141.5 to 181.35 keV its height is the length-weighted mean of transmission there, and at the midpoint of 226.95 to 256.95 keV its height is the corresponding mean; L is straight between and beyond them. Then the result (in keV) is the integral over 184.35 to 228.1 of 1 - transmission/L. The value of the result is 8.66 keV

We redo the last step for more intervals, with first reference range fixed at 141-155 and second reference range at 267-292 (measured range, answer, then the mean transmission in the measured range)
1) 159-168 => -0.1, 5.12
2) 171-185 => -0.2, 5.09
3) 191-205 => 1.8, 4.34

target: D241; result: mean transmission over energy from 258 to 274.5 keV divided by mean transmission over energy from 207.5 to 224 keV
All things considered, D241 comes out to 1.58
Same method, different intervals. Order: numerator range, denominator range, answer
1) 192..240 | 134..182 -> 0.72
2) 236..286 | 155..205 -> 1.02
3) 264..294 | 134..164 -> 0.95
